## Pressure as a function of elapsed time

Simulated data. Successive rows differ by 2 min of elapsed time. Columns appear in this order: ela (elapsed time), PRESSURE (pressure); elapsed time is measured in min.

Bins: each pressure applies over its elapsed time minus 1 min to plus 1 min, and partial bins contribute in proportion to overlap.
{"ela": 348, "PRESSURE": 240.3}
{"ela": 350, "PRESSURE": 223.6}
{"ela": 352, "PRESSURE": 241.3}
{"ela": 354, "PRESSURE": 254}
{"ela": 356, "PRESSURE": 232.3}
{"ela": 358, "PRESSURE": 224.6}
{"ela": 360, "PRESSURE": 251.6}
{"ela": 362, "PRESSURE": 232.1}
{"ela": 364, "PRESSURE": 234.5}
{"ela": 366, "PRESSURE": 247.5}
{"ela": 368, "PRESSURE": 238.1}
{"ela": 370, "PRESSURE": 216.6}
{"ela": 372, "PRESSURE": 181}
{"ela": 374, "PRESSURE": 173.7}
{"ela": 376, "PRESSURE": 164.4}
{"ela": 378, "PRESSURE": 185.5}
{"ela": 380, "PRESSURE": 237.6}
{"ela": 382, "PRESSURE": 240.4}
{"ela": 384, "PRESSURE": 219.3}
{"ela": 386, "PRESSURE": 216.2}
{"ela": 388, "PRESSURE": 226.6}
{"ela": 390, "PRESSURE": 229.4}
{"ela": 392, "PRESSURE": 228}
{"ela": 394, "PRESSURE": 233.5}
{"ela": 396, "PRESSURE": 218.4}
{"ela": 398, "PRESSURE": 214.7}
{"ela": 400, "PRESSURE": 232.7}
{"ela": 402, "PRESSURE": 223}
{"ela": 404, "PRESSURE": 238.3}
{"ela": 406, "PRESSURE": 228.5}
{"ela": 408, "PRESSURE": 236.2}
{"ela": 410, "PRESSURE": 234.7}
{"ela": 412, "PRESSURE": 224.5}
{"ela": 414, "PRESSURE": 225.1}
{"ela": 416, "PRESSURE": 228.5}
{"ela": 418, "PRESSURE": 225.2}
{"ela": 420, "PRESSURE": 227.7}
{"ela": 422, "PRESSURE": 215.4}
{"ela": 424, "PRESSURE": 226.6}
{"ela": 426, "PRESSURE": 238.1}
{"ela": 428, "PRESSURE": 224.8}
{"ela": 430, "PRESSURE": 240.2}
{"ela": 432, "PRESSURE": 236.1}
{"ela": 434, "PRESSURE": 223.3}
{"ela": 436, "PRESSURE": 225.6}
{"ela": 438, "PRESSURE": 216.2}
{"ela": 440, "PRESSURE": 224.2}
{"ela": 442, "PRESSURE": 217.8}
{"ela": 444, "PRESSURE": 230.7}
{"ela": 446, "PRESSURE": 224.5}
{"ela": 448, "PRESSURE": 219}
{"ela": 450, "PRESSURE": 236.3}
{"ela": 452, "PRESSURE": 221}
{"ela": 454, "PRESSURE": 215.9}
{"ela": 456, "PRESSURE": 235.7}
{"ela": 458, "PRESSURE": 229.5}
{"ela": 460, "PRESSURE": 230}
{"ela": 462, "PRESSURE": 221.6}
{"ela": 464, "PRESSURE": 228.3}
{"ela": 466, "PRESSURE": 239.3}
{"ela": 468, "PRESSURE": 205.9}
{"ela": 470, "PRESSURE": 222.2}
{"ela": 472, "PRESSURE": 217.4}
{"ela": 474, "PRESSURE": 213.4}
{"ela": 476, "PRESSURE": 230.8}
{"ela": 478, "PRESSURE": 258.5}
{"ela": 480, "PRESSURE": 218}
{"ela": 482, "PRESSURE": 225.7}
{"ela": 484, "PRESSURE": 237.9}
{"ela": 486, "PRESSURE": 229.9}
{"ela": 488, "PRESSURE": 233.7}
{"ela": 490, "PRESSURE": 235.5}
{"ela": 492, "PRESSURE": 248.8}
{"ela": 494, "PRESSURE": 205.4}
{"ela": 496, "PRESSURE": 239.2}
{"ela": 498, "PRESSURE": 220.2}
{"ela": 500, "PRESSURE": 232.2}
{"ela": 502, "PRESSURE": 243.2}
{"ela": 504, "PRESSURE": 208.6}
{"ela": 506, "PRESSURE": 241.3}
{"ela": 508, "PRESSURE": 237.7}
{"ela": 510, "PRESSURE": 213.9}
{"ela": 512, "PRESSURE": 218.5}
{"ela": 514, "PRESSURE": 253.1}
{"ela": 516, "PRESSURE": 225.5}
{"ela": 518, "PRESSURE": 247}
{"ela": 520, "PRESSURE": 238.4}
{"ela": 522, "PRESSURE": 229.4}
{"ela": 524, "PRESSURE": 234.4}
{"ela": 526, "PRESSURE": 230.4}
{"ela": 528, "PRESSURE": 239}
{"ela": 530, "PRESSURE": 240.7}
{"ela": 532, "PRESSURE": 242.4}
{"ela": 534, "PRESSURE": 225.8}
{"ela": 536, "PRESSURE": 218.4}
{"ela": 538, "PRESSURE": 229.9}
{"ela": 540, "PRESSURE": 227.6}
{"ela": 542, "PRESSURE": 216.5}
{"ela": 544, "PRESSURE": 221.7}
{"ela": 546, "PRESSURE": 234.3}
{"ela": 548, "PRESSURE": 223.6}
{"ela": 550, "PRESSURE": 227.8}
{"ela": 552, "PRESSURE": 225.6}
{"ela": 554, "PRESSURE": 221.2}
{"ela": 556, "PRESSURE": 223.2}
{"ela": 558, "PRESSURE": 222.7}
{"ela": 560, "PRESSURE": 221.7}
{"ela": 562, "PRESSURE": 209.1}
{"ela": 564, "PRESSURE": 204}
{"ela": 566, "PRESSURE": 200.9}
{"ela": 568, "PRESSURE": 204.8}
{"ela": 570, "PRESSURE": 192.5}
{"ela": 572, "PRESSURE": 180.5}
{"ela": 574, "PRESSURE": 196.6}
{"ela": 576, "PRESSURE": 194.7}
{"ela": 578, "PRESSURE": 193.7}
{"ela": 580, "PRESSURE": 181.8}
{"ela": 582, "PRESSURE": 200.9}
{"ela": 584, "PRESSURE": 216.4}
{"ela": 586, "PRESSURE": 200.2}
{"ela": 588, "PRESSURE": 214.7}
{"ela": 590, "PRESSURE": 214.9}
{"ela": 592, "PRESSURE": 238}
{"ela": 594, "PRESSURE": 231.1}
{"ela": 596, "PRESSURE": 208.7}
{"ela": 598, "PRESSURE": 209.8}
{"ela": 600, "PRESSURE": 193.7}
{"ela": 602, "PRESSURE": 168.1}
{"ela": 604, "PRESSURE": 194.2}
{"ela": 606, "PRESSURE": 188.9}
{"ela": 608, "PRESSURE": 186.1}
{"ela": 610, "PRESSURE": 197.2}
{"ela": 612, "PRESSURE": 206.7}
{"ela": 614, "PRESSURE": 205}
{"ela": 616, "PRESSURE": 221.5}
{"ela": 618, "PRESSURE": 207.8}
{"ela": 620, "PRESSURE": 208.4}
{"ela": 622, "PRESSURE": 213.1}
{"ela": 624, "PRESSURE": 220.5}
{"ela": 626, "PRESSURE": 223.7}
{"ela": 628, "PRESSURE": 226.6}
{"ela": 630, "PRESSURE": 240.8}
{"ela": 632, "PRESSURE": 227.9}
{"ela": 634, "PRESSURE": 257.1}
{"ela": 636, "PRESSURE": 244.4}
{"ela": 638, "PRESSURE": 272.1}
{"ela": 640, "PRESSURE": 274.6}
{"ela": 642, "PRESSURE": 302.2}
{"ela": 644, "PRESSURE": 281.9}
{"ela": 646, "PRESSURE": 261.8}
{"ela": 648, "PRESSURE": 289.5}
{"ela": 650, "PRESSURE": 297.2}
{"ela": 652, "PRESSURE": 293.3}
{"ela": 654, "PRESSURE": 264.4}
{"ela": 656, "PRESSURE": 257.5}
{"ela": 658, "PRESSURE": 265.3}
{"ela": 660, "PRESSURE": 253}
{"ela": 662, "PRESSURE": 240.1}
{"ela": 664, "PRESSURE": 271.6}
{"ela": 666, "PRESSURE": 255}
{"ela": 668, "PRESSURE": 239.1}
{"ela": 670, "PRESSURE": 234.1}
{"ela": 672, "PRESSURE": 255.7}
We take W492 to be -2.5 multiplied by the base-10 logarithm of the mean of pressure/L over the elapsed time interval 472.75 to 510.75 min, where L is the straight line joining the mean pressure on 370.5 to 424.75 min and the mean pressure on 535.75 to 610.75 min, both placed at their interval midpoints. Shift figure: -0.08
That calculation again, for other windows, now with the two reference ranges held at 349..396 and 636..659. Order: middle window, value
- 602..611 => 0.382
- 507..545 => 0.098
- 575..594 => 0.264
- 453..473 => 0.075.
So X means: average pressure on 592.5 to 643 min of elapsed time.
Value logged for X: 221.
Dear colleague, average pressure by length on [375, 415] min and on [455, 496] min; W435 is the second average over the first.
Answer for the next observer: 1.03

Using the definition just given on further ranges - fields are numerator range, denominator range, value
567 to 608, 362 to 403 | 0.92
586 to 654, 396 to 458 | 1.02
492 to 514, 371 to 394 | 1.09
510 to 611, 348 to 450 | 0.96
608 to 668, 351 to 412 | 1.10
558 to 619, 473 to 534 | 0.87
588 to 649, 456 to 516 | 0.99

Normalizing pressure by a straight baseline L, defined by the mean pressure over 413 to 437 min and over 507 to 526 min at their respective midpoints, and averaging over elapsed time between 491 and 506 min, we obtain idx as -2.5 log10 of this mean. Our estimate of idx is 0.01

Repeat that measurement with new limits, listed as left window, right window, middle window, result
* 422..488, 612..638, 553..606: 0.11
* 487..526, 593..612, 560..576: 0.06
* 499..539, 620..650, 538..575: 0.12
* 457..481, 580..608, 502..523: -0.06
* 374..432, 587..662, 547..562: 0.04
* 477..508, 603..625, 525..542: -0.04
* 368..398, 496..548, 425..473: -0.02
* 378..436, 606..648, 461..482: 0.02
